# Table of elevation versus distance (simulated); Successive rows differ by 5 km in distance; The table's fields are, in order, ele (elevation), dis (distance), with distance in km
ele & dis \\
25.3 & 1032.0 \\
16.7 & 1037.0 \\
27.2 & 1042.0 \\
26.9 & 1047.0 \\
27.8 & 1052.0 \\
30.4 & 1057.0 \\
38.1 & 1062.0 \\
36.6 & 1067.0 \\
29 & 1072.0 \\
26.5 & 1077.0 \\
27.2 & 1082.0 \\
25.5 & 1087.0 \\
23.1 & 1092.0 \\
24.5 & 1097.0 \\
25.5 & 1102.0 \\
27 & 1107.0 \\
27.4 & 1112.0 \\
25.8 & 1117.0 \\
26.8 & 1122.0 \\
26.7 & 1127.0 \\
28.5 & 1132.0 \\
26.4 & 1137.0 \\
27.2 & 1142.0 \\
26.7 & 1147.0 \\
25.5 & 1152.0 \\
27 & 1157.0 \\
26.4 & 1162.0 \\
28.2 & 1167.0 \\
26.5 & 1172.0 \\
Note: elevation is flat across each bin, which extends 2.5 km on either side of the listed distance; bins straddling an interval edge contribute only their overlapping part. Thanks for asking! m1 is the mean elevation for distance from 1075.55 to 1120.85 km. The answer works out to 25.8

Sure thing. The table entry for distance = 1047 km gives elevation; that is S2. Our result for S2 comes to 26.9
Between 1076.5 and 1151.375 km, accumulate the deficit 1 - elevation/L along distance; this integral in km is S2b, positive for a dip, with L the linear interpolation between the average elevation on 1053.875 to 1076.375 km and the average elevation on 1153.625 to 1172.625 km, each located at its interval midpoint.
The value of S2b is 8.86 km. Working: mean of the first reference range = 32.8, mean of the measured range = 26.3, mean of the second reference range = 27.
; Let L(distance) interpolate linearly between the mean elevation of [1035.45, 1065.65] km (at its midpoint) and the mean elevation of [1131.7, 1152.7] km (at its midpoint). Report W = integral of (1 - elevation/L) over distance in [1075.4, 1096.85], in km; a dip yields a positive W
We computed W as 1.9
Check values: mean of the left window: 28.5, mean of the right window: 26.8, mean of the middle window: 25.4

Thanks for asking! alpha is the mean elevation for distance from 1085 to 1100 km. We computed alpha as 24.4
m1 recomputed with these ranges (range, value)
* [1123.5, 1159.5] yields 26.9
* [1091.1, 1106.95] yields 24.9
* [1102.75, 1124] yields 26.6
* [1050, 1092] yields 29.7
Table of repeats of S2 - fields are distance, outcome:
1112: 27.4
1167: 28.2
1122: 26.8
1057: 30.4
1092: 23.1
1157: 27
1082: 27.2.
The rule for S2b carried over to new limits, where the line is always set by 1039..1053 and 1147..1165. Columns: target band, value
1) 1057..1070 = -4.3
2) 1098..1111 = 0.2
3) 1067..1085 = -1.4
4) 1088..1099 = 1.1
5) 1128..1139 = -0.4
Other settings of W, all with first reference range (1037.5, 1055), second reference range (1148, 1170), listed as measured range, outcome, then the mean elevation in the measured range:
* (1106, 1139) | -0.5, 26.9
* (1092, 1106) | 0.8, 24.9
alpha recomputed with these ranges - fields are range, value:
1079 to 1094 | 25.4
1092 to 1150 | 26.4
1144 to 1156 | 26.3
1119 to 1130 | 26.8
